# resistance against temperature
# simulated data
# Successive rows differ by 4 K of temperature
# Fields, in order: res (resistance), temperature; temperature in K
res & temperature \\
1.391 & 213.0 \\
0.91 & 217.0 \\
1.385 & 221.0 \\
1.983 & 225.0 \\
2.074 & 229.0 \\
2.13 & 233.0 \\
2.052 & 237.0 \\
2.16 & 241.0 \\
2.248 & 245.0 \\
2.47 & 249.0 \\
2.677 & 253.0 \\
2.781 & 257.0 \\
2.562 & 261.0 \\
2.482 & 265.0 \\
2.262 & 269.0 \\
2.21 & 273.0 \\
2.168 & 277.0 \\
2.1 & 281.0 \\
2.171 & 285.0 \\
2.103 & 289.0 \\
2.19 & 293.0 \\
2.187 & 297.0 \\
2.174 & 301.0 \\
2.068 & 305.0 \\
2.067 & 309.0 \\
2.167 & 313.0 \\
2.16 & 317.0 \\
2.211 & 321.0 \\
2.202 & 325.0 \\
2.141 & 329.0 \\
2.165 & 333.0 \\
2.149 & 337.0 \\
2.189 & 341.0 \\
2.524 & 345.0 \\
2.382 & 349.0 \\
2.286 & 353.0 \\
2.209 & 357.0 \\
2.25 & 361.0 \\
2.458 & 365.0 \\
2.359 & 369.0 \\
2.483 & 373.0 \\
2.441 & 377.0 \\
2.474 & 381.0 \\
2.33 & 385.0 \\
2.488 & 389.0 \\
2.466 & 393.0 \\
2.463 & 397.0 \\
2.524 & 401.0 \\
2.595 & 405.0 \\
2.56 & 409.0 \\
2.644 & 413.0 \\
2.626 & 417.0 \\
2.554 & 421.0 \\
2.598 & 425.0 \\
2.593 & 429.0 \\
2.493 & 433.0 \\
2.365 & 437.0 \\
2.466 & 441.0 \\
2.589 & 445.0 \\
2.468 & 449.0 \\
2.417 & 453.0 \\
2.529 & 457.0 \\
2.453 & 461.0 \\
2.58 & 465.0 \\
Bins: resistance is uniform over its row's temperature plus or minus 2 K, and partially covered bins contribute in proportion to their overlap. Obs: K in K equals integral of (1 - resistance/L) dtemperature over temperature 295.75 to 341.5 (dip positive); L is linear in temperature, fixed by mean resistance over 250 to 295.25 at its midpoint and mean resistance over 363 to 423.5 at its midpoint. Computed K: 4.7 K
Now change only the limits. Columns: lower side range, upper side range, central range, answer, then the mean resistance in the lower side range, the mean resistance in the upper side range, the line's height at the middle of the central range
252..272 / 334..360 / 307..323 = 1.51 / 2.53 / 2.28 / 2.38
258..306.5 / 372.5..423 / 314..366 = 2.72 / 2.24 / 2.51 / 2.37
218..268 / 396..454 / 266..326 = 3.79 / 2.22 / 2.53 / 2.31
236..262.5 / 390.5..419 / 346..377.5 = 2.00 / 2.43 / 2.55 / 2.52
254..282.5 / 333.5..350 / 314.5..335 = 1.23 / 2.38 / 2.29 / 2.31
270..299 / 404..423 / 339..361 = 0.66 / 2.16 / 2.6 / 2.38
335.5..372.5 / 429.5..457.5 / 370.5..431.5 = -2.97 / 2.32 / 2.48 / 2.4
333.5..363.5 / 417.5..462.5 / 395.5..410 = -0.73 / 2.28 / 2.51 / 2.41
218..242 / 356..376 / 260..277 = -2.54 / 1.91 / 2.36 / 2.04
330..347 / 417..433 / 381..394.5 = 0.01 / 2.25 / 2.58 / 2.44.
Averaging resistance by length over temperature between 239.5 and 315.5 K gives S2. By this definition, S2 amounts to 2.28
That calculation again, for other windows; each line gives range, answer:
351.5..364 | 2.26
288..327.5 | 2.15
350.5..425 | 2.46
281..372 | 2.22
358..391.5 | 2.41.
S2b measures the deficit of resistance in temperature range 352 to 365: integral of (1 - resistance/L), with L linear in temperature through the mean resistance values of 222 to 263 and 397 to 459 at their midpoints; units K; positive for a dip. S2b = 0.9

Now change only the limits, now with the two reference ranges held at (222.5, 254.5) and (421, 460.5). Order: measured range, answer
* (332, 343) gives 0.85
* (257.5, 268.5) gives -1.38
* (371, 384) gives -0.25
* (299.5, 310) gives 0.91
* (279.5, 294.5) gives 0.89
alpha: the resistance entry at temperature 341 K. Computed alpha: 2.189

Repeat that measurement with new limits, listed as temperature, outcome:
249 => 2.47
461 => 2.453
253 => 2.677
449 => 2.468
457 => 2.529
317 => 2.16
